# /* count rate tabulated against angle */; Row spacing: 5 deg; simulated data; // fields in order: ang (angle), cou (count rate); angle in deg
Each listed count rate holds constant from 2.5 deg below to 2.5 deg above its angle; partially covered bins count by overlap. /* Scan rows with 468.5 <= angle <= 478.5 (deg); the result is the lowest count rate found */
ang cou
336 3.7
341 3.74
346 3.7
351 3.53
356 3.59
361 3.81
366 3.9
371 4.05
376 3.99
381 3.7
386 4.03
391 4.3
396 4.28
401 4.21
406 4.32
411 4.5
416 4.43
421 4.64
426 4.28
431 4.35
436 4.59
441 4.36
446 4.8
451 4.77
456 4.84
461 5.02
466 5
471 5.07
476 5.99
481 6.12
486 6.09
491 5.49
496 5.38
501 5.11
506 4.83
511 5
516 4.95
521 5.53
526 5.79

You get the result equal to 5.07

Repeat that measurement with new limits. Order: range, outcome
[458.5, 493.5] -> 5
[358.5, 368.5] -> 3.81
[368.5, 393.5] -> 3.7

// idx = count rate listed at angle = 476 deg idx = 5.99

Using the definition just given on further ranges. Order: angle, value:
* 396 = 4.28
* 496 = 5.38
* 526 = 5.79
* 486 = 6.09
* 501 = 5.11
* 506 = 4.83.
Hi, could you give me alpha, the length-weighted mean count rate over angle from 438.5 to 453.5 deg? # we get 4.64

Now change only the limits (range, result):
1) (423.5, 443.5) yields 4.4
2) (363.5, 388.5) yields 3.93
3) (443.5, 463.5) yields 4.86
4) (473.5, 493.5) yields 5.92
